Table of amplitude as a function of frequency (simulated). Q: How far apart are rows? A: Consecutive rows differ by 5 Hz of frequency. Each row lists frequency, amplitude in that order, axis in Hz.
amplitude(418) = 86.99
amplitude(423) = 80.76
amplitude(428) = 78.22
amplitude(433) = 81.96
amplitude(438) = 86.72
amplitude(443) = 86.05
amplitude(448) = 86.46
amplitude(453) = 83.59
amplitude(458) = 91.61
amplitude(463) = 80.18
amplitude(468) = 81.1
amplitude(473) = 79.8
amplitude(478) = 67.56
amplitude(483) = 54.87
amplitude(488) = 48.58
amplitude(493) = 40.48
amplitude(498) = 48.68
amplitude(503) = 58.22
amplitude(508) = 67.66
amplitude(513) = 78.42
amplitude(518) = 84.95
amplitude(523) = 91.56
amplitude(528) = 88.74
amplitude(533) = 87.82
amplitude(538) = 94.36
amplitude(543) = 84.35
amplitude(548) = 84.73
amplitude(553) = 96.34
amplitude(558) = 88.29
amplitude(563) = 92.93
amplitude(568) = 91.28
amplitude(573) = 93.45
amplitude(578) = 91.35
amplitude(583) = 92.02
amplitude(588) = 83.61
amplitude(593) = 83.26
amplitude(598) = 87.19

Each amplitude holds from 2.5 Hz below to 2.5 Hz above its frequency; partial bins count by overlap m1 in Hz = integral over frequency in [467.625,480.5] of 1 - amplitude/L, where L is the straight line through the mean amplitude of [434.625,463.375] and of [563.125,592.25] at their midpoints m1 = 1.7 Hz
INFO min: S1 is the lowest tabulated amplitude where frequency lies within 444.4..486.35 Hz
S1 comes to 54.87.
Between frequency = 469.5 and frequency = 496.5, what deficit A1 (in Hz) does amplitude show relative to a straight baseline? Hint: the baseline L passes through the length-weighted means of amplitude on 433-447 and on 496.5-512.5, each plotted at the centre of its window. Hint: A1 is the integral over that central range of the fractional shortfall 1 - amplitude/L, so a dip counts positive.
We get 4.33 Hz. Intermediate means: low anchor 85.6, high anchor 61.3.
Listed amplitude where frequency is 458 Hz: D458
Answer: 91.61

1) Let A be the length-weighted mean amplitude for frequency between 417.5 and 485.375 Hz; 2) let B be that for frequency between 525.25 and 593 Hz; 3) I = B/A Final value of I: 1.12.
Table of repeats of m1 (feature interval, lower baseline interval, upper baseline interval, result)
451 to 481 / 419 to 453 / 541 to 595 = 1.6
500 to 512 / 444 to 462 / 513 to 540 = 3.2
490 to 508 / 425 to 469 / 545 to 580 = 7.3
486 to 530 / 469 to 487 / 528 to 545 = 6.5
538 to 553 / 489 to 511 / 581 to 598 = -3.8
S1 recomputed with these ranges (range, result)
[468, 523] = 40.48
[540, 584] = 84.35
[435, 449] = 86.05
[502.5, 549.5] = 58.22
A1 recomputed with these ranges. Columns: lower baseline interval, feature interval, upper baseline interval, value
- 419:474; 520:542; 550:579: -0.08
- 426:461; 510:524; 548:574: 0.87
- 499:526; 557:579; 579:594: -2.00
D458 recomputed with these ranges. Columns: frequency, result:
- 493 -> 40.48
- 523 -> 91.56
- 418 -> 86.99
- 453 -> 83.59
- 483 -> 54.87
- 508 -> 67.66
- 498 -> 48.68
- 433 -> 81.96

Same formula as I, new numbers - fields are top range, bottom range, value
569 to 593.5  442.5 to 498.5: 1.26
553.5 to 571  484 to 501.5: 1.93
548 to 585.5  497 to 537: 1.18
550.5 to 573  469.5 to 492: 1.49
